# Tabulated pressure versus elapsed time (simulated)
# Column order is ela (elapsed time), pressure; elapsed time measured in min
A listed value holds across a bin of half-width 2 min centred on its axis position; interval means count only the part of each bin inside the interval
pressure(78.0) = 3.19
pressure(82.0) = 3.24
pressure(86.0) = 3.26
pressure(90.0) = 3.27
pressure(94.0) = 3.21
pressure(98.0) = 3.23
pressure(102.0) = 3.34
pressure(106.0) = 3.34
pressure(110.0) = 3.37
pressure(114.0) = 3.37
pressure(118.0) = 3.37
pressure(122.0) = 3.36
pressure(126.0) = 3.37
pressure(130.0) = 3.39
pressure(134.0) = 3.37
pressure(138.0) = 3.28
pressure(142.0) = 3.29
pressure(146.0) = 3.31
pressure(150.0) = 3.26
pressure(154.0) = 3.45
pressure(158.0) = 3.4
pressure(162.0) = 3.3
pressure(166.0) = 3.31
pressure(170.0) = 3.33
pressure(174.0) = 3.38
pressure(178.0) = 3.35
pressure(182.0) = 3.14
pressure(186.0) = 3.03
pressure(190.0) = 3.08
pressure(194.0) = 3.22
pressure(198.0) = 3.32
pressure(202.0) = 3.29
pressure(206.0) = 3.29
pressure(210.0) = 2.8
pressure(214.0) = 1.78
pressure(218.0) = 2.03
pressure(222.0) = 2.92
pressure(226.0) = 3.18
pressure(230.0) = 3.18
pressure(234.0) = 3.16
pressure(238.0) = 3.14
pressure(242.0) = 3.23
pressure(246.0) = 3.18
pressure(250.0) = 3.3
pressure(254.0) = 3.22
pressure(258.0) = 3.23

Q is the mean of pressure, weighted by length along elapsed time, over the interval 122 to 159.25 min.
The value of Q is 3.35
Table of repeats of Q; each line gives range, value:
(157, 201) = 3.26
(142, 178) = 3.34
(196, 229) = 2.84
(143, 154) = 3.32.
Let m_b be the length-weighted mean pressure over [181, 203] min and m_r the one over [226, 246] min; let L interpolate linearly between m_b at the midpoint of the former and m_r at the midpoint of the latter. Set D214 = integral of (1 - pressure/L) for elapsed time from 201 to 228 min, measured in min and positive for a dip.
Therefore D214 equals 3.8 min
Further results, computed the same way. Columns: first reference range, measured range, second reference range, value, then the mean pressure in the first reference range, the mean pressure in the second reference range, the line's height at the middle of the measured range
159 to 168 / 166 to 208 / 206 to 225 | -4.3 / 3.32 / 2.52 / 2.96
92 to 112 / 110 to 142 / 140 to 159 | -0.4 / 3.3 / 3.34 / 3.32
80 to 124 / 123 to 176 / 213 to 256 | -2.6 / 3.31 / 2.97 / 3.18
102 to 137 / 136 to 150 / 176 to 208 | 0.1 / 3.36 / 3.21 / 3.32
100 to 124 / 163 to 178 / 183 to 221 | -1.4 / 3.36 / 2.88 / 3.05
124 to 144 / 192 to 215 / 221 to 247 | 1.5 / 3.34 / 3.15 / 3.21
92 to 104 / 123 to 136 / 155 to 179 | -0.3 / 3.26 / 3.35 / 3.3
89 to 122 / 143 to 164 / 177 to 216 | -1.2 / 3.32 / 3.02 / 3.16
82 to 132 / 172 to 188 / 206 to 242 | -1.1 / 3.32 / 2.83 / 3.01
